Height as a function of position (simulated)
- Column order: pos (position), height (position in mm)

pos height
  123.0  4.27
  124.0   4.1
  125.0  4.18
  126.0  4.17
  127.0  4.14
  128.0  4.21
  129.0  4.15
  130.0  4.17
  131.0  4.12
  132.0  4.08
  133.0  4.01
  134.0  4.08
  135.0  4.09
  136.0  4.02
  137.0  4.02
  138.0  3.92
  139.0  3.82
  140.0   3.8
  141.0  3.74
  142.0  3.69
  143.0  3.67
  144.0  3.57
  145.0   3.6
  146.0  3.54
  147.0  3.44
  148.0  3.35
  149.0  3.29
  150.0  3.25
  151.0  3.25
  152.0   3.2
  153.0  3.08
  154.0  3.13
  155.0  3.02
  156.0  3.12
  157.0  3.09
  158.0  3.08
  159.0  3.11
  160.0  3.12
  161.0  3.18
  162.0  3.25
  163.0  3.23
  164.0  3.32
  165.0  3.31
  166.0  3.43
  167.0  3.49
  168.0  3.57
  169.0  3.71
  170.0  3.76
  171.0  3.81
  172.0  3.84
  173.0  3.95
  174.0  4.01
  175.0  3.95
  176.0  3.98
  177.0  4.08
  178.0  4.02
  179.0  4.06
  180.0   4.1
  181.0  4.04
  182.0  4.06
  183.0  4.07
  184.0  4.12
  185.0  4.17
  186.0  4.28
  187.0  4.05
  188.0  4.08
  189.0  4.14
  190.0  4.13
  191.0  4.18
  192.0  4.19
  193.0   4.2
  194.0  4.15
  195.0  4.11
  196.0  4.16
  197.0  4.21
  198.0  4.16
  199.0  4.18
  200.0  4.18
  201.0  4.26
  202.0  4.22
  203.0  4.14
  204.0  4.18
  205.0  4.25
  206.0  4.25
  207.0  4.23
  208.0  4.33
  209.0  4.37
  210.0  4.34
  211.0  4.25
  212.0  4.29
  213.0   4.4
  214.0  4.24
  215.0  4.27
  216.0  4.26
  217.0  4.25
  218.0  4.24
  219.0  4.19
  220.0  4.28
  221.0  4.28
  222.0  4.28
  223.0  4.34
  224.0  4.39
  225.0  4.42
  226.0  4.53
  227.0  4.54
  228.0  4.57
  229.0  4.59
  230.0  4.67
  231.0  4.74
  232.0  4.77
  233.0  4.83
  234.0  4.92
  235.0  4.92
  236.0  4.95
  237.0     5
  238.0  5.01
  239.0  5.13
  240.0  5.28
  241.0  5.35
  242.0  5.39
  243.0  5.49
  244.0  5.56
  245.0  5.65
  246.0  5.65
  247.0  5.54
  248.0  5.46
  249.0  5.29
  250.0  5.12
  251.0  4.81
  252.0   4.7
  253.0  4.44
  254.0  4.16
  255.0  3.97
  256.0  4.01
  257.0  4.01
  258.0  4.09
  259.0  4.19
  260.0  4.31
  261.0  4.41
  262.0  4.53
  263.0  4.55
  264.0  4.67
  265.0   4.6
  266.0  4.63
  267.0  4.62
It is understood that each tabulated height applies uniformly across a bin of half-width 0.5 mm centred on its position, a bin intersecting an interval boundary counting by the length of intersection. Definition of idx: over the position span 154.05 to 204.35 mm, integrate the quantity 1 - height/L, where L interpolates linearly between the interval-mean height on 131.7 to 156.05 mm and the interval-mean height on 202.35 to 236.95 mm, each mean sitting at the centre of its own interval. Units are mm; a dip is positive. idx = 2.0 mm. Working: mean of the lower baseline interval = 3.6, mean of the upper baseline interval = 4.43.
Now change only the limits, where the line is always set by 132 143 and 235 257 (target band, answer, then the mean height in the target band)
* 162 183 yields 2.4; 3.78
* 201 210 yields 0.7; 4.25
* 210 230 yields 1.7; 4.36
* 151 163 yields 2.9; 3.14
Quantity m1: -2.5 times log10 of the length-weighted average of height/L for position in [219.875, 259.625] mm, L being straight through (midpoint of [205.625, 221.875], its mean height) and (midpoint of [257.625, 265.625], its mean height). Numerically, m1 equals -0.10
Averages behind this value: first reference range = 4.28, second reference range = 4.43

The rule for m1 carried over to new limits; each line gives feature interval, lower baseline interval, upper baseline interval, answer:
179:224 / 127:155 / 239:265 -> 0.028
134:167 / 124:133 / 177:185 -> 0.194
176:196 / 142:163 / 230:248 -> -0.028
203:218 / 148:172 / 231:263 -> -0.016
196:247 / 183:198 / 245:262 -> -0.043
